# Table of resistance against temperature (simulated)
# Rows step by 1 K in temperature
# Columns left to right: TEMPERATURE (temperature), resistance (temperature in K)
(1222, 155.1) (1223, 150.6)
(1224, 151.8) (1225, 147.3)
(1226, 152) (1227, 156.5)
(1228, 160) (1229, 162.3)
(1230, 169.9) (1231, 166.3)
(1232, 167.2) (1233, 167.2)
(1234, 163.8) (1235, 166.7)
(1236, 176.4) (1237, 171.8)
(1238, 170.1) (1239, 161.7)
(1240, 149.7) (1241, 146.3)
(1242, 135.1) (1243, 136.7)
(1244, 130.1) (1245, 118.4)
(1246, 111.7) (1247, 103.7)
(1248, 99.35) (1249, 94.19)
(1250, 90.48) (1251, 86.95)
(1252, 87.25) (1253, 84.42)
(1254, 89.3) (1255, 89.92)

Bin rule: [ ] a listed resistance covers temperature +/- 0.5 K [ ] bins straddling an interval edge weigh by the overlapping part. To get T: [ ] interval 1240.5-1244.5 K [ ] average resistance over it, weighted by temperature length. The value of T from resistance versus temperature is 137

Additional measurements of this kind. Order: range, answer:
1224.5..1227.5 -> 152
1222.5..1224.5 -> 151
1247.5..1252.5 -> 91.6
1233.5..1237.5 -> 170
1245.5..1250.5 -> 99.9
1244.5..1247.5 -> 111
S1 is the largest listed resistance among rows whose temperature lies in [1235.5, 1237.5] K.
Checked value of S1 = 176.4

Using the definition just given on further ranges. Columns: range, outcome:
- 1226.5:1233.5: 169.9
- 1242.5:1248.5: 136.7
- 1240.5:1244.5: 146.3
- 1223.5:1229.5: 162.3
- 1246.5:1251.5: 103.7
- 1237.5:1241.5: 170.1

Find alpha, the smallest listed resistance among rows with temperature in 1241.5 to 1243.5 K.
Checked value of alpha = 135.1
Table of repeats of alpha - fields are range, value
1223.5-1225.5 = 147.3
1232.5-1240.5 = 149.7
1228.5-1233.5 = 162.3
